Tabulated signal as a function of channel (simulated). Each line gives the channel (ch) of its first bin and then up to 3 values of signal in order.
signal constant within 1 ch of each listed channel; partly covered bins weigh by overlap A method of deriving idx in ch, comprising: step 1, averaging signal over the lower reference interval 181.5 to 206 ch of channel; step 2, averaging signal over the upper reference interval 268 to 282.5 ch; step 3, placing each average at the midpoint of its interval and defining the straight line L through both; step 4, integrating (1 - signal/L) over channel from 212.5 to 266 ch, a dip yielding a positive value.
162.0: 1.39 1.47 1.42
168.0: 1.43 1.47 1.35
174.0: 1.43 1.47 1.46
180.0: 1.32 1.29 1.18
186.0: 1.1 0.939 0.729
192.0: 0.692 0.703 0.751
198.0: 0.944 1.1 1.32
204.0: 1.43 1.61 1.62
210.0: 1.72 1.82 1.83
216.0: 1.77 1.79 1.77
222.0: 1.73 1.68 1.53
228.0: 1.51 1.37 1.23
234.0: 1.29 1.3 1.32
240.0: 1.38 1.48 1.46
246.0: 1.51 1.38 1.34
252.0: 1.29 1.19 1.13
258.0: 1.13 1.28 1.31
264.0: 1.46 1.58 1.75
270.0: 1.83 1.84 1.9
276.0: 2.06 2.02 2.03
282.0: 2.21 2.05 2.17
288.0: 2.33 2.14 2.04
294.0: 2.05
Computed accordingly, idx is 2.3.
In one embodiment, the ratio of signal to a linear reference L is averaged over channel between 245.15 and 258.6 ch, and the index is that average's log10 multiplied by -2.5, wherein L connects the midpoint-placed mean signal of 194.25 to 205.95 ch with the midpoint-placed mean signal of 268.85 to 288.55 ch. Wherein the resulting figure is 0.32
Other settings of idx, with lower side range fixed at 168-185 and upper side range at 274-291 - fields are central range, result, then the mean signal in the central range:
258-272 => 3.28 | 1.53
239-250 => 2.47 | 1.43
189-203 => 5.77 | 0.891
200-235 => 1.70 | 1.58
